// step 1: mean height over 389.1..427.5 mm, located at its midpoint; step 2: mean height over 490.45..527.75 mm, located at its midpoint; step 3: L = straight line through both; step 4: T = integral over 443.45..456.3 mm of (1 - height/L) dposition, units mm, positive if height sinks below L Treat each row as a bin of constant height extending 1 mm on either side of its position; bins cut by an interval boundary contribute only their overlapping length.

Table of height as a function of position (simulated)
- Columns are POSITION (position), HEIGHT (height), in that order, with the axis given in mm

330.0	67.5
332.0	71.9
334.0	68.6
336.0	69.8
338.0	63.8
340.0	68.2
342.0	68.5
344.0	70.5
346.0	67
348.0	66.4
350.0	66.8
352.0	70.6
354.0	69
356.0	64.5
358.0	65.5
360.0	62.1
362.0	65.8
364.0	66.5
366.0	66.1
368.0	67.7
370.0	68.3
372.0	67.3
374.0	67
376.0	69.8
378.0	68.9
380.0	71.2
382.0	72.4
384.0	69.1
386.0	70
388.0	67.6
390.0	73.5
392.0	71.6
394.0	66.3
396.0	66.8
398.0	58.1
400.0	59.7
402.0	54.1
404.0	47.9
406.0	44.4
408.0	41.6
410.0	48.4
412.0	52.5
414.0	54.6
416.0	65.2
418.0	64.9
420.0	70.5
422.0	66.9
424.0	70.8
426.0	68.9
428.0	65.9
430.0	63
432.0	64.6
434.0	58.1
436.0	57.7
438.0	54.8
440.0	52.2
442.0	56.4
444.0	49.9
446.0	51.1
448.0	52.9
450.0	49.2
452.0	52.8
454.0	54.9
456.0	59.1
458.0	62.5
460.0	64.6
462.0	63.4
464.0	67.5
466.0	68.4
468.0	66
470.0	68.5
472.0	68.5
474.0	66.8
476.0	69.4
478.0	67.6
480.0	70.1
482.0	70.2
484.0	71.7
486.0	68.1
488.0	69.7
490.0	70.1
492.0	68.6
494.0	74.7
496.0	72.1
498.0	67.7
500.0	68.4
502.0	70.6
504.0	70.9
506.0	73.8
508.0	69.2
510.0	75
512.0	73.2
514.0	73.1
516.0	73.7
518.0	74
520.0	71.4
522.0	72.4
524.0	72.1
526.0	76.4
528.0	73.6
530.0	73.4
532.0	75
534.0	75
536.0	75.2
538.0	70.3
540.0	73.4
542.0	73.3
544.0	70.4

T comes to 2.5 mm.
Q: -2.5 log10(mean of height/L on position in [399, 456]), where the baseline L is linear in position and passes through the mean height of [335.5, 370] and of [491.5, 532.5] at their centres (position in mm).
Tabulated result 0.22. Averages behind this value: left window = 67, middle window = 57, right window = 72.4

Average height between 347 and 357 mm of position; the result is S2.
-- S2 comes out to 67.5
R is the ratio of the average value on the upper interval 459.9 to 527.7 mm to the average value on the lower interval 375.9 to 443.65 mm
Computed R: 1.14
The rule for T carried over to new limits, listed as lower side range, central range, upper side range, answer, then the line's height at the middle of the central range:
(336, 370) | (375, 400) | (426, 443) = -1.8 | 63.9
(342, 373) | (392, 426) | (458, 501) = 4.3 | 67.6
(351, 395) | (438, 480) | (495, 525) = 5.9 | 70.5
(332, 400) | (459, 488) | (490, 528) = 1.2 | 71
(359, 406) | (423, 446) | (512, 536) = 2.9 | 68.5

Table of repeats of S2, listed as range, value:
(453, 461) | 60.3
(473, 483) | 68.8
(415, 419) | 65.1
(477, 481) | 68.8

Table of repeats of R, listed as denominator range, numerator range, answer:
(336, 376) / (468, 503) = 1.04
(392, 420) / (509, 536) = 1.30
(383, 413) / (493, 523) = 1.21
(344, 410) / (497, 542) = 1.12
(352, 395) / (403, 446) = 0.85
